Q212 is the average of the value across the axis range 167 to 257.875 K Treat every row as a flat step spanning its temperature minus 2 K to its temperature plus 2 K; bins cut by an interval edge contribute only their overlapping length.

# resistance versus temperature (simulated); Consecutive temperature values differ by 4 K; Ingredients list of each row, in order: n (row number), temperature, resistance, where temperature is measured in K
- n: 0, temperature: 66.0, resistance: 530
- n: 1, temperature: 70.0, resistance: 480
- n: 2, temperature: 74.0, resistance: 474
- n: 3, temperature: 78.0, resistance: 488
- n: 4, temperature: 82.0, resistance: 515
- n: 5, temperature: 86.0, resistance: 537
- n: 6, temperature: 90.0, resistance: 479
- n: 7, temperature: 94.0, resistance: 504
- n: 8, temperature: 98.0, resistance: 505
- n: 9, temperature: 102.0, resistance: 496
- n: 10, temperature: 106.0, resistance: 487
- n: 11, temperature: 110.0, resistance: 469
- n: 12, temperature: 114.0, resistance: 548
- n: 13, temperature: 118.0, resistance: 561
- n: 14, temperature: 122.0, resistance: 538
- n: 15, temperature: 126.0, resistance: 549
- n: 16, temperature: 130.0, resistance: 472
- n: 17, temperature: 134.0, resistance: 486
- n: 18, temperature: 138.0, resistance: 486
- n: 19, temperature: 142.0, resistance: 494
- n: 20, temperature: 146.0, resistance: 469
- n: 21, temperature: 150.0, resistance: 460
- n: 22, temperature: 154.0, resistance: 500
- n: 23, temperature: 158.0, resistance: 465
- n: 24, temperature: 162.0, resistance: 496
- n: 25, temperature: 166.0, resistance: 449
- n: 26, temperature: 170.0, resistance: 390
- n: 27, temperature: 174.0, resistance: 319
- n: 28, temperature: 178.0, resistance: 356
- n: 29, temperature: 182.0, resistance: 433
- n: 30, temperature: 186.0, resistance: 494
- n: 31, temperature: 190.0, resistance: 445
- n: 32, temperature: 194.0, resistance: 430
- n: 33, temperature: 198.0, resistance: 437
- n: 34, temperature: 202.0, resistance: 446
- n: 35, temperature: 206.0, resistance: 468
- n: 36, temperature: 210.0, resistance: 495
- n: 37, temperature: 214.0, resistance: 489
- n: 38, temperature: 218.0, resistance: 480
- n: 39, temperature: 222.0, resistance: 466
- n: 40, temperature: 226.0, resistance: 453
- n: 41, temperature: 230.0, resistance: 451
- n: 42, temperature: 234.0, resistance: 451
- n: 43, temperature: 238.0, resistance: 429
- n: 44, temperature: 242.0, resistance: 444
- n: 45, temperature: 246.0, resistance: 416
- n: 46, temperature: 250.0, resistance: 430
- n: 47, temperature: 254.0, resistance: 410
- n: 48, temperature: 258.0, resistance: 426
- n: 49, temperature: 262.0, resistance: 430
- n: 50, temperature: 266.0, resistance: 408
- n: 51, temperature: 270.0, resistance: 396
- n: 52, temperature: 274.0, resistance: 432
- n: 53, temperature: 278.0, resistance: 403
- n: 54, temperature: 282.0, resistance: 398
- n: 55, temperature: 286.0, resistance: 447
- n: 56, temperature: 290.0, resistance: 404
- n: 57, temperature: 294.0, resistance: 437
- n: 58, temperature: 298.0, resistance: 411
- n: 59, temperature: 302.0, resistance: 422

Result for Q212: 438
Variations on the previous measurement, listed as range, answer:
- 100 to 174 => 485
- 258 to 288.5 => 417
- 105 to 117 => 508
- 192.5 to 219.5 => 464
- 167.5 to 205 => 418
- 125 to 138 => 496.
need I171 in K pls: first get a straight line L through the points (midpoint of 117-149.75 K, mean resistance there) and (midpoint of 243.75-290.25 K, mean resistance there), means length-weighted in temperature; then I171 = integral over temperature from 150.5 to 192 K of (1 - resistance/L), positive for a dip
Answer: 3.7 K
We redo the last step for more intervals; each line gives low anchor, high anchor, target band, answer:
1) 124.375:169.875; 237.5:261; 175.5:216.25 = 0.5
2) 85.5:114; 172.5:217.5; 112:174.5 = -1.5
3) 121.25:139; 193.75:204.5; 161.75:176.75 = 2.2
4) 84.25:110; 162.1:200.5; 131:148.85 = -0.9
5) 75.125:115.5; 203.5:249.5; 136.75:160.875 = 0.2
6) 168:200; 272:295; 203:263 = -4.8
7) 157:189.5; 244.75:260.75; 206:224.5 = -2.5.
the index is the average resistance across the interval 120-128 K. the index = 544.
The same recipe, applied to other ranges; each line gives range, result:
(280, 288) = 422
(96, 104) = 500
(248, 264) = 424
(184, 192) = 470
